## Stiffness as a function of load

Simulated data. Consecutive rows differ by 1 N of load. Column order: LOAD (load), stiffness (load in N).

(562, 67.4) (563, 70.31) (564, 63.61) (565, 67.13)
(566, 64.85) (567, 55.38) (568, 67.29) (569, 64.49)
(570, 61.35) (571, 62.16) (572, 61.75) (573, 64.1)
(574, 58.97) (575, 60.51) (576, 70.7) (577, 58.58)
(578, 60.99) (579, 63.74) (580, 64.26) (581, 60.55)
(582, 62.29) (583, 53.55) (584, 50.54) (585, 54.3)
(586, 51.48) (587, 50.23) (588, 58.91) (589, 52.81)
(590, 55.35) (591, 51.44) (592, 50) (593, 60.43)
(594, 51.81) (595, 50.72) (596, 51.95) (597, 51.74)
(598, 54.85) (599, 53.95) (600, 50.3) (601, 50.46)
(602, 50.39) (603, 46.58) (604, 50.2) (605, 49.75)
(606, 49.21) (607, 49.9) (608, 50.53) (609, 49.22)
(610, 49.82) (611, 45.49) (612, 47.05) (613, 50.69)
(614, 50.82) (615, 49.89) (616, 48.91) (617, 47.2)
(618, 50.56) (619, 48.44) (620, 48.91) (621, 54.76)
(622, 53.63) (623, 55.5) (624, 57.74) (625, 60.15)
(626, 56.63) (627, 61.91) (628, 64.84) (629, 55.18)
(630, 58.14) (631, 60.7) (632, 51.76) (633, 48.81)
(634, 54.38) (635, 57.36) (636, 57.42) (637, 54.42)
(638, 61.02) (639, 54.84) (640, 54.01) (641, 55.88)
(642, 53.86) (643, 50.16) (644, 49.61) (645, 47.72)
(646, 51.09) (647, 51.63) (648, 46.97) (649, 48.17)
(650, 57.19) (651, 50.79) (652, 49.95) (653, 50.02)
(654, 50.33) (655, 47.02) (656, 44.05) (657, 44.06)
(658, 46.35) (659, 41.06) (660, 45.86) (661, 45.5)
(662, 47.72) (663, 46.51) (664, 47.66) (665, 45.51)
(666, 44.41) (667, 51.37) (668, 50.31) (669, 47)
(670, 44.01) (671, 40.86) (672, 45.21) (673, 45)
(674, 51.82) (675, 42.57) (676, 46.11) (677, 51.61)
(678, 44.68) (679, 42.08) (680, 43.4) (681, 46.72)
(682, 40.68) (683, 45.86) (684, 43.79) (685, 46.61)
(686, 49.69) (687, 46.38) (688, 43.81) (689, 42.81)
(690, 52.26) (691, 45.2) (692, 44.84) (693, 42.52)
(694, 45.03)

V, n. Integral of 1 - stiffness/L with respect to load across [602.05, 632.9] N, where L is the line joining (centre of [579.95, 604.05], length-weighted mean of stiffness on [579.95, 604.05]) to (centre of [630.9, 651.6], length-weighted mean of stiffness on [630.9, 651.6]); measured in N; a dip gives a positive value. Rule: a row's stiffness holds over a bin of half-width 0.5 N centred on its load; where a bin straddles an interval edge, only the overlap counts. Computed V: 0.5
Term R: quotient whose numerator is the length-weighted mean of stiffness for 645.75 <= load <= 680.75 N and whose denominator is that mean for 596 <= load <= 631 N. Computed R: 0.90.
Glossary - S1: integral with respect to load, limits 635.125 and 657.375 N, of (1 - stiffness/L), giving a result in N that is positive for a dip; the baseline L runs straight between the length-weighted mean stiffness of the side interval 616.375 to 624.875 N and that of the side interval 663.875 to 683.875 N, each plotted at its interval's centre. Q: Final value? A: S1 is -1.0 N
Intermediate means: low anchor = 52.4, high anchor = 45.8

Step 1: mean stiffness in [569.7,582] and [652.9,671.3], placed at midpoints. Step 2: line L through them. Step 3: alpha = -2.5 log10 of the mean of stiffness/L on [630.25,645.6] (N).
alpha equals -0.070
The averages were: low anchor 62.3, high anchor 46.3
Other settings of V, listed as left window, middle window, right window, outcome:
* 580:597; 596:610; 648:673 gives 0.6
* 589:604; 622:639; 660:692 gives -2.6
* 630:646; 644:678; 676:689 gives 1.5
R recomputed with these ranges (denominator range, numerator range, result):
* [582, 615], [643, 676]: 0.92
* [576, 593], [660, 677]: 0.82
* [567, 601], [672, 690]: 0.80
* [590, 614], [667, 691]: 0.90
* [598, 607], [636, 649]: 1.04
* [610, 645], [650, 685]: 0.86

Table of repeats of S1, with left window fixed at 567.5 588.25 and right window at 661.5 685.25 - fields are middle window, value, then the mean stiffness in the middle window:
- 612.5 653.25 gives -1.3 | 53.5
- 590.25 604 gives 1.3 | 51.9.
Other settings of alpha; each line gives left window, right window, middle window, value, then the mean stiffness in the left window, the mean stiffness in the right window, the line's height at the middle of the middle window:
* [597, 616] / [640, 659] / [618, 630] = -0.13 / 50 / 49.6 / 49.8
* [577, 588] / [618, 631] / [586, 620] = 0.12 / 57.3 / 56.3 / 56.8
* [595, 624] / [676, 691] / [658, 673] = 0.02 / 50.5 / 45.7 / 46.9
